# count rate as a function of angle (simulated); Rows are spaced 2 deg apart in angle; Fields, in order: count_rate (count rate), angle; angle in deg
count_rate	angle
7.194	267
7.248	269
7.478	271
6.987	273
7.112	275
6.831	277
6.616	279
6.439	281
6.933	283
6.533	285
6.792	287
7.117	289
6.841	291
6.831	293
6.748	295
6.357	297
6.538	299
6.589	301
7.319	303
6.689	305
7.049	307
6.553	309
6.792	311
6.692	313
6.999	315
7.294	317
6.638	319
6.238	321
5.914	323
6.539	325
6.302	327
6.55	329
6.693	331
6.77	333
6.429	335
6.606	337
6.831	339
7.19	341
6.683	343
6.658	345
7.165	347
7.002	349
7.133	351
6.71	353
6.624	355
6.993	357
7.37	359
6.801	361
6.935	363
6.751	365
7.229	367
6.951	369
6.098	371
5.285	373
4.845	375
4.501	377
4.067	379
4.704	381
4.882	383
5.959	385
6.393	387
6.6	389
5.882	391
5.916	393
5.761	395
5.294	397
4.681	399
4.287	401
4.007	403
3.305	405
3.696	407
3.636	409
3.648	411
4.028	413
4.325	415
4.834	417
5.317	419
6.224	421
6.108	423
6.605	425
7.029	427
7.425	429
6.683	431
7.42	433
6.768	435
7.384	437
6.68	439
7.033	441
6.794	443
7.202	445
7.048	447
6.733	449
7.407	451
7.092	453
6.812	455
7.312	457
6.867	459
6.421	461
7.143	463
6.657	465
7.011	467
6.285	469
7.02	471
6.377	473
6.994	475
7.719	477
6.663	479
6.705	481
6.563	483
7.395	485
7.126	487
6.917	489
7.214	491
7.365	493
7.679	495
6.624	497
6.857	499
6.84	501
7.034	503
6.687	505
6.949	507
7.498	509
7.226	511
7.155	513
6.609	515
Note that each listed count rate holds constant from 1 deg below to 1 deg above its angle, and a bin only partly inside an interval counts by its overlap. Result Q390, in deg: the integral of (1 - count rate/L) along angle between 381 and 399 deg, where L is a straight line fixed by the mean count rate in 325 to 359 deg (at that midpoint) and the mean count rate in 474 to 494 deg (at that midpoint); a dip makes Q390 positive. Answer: 3.1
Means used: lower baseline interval 6.78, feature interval 5.71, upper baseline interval 7.07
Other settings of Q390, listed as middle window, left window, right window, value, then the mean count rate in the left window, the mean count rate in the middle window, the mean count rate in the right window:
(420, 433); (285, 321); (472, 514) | 0.4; 6.79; 6.74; 7.03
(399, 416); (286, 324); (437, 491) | 7.3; 6.74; 3.91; 6.94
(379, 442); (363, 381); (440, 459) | 8.4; 5.73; 5.54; 7.04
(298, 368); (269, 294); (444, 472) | 1.2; 6.89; 6.78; 6.93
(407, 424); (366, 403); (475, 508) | 3.5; 5.48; 4.7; 7.02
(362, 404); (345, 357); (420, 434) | 7.9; 6.91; 5.57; 6.78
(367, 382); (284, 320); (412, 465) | 3.0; 6.8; 5.34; 6.57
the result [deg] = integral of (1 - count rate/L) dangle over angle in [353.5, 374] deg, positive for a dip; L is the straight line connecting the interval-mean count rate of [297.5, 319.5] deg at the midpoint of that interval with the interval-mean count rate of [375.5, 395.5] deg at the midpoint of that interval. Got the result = -3.0 deg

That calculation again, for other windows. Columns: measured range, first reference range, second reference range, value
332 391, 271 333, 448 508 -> 4.0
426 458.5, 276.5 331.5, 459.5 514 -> -0.7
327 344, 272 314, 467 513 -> 0.3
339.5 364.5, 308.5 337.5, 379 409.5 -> -4.2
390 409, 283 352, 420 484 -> 5.9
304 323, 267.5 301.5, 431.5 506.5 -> 0.4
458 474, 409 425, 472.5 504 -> -0.9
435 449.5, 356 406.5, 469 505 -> -1.3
